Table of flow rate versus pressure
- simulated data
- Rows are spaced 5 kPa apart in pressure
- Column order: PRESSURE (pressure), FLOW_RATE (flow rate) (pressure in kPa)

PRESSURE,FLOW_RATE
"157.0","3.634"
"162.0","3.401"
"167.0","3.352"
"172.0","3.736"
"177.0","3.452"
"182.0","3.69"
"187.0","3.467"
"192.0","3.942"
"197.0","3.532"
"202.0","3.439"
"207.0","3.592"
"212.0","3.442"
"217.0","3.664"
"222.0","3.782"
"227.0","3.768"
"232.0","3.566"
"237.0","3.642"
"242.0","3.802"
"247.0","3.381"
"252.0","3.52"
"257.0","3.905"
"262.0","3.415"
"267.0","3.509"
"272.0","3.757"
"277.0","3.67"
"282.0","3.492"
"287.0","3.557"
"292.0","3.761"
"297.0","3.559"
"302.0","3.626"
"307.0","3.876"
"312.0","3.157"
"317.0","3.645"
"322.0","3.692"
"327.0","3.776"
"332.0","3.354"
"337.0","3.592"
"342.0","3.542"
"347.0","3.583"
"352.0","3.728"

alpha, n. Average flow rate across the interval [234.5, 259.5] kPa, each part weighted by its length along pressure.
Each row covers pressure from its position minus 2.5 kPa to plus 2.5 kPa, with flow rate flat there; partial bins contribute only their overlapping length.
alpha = 3.65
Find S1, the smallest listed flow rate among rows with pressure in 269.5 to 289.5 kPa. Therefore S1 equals 3.492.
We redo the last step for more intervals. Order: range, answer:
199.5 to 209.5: 3.439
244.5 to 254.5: 3.381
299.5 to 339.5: 3.157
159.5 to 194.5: 3.352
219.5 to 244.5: 3.566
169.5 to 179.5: 3.452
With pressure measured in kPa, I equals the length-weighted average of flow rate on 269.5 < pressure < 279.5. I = 3.71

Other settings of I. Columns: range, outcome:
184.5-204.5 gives 3.6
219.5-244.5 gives 3.71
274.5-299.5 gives 3.61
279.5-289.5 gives 3.52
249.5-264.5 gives 3.61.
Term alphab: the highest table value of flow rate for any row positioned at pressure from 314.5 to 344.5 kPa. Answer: 3.776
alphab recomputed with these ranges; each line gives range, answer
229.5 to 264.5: 3.905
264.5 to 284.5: 3.757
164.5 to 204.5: 3.942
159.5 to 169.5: 3.401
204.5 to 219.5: 3.664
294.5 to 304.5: 3.626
